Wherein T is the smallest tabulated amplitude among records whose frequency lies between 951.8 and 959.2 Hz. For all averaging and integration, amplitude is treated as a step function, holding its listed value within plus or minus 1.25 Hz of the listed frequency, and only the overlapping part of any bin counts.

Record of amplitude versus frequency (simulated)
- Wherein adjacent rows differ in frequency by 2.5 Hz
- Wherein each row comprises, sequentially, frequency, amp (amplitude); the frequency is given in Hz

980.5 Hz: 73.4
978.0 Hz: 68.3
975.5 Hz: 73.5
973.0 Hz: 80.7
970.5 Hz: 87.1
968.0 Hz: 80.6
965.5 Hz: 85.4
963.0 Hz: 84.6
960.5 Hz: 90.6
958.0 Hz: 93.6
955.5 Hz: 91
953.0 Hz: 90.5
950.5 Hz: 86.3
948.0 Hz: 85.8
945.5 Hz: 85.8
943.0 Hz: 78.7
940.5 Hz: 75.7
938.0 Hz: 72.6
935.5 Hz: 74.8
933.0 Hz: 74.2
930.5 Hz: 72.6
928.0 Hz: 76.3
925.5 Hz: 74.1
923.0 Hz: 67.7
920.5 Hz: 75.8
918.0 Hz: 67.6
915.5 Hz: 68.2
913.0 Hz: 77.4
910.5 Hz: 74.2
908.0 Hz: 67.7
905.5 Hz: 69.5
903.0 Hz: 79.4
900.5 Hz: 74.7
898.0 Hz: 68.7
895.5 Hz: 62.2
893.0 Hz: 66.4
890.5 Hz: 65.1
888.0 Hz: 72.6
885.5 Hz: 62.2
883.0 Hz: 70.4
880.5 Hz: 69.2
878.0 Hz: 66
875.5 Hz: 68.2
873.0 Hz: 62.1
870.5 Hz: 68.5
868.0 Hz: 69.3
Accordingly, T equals 90.5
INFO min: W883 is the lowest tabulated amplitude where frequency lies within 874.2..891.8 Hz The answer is 62.2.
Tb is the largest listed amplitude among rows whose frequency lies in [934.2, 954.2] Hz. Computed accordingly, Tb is 90.5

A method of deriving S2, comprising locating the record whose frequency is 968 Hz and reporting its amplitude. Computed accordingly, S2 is 80.6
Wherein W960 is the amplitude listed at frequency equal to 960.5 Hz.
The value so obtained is 90.6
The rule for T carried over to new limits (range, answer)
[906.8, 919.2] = 67.6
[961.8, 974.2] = 80.6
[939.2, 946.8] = 75.7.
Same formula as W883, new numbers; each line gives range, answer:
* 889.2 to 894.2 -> 65.1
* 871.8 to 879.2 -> 62.1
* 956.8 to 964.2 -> 84.6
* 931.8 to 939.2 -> 72.6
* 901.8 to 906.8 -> 69.5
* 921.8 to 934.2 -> 67.7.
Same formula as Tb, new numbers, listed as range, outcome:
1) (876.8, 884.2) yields 70.4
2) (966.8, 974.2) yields 87.1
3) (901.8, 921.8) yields 79.4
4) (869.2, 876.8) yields 68.5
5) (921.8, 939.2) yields 76.3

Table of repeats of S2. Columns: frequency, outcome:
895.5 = 62.2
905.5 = 69.5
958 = 93.6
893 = 66.4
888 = 72.6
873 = 62.1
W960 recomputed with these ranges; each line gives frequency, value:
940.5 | 75.7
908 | 67.7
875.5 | 68.2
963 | 84.6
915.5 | 68.2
